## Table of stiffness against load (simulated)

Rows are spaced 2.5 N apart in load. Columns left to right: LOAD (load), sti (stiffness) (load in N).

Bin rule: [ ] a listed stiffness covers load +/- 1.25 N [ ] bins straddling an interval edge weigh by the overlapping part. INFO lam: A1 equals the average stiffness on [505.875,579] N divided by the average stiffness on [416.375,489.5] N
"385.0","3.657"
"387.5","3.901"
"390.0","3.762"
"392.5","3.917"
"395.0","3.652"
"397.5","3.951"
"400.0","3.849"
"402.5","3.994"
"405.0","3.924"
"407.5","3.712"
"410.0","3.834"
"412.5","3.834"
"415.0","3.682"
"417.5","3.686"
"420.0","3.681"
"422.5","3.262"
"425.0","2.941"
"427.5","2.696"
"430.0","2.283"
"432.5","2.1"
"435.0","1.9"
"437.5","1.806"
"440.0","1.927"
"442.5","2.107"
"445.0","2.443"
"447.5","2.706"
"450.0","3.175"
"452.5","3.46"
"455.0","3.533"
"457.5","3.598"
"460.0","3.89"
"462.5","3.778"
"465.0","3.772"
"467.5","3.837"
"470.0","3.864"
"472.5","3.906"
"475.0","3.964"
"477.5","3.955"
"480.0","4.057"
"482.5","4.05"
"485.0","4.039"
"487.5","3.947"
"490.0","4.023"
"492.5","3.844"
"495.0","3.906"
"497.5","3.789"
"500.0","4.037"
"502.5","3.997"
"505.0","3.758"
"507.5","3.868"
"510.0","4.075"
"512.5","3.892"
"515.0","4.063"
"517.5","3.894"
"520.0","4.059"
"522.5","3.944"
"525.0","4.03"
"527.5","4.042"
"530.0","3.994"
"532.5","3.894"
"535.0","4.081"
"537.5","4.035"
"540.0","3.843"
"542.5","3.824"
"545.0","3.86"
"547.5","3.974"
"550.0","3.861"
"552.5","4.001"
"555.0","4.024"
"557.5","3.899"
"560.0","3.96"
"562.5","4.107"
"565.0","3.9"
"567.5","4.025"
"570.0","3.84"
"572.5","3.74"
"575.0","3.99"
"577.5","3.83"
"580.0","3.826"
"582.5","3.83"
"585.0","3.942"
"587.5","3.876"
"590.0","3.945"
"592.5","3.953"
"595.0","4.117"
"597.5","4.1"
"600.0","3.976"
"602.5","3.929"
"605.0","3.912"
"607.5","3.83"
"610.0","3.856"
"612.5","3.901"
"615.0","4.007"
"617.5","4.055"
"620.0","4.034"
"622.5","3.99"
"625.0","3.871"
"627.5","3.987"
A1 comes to 1.21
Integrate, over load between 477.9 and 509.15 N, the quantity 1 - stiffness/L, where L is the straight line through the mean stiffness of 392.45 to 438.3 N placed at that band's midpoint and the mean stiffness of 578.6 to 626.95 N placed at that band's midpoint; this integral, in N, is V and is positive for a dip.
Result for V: -3.31 N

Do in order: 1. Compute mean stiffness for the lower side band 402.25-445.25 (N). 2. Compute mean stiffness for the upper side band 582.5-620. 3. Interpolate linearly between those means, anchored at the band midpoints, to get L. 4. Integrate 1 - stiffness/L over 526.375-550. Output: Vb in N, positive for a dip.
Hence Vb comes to -2.2 N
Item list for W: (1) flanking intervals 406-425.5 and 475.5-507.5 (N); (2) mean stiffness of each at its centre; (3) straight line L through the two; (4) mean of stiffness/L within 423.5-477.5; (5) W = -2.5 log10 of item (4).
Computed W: 0.23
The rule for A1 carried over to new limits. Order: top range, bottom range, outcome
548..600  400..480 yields 1.20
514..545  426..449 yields 1.77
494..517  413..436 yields 1.33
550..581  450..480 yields 1.04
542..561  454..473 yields 1.04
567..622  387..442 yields 1.21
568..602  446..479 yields 1.08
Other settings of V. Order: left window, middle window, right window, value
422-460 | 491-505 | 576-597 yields -3.22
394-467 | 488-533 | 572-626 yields -4.98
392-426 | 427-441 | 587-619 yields 6.17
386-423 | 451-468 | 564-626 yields 0.65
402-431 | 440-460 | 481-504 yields 3.77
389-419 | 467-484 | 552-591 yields -0.41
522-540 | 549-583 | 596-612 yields 0.40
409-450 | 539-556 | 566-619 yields -1.37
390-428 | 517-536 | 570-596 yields -0.85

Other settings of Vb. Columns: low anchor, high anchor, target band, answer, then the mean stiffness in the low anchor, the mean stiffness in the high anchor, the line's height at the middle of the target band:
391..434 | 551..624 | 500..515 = -0.9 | 3.46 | 3.94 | 3.72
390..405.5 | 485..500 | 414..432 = 3.5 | 3.87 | 3.92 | 3.88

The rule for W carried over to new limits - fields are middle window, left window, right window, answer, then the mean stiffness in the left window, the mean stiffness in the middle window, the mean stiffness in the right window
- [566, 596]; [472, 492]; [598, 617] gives 0.01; 3.99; 3.91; 3.93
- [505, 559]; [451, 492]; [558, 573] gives -0.01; 3.85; 3.96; 3.94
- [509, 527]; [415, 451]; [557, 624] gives -0.19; 2.66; 3.99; 3.94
